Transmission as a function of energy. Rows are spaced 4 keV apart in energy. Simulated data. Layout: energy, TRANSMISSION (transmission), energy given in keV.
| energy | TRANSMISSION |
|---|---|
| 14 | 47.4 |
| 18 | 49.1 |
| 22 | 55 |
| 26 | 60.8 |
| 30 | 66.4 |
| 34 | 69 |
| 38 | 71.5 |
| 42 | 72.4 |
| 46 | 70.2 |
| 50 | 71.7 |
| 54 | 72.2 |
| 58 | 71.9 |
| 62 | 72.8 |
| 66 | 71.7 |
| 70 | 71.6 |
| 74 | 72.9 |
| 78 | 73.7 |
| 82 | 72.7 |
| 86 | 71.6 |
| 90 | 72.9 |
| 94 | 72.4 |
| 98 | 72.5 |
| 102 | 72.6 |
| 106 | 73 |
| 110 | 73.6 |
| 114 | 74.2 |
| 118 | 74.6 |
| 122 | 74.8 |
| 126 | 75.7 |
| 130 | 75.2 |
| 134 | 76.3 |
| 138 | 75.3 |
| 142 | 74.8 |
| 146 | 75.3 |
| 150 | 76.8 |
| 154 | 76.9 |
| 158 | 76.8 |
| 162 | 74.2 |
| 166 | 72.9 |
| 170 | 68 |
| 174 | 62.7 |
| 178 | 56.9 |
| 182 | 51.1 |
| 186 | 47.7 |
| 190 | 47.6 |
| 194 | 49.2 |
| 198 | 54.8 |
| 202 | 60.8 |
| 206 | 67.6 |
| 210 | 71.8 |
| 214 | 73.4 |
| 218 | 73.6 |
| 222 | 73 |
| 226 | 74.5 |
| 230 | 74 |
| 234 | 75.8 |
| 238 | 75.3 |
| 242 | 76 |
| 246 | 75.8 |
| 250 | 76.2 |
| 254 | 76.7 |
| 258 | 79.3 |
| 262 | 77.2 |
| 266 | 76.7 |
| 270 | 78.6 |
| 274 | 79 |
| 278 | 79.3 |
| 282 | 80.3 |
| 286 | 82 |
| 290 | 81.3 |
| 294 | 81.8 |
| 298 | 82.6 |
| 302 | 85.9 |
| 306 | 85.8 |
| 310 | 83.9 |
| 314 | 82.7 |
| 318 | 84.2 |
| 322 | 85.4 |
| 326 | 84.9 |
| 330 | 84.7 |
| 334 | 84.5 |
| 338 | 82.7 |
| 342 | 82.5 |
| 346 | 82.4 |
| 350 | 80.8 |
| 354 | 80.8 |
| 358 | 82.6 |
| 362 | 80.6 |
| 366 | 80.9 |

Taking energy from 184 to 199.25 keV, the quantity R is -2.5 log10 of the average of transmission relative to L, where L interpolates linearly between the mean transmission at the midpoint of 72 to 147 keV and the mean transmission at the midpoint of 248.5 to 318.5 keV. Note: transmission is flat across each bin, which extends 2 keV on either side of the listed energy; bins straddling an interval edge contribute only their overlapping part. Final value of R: 0.48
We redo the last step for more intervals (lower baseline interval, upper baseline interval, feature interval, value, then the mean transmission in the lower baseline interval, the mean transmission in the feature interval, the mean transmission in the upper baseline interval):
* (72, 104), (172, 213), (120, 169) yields -0.17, 72.7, 75.3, 57.4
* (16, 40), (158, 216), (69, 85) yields -0.17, 62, 72.7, 61.9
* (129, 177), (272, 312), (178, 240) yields 0.19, 73.4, 64.4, 82.2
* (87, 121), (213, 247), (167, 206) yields 0.29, 73.2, 56.5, 74.6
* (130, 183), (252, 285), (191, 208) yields 0.27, 71.2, 57.5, 78.5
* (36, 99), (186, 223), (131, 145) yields -0.13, 72.2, 75.4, 62.4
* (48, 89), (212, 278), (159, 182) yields 0.13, 72.3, 66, 76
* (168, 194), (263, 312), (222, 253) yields -0.09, 55.2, 75.3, 81.3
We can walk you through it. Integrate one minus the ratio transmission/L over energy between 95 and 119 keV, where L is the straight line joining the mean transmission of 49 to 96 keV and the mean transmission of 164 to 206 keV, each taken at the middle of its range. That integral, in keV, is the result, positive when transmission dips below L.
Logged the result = -1.9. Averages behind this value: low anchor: 72.4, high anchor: 57.7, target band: 73.3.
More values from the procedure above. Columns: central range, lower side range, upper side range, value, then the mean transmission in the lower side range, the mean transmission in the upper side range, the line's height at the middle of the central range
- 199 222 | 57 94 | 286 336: 2.9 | 72.4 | 83.9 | 79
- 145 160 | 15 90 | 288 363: -0.5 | 68.6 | 83.2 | 73.9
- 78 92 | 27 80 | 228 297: -0.1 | 71.2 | 78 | 72.2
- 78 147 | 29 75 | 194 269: -2.2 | 71.3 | 72.4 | 71.6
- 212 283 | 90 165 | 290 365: 3.1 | 74.6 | 83.2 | 79.8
